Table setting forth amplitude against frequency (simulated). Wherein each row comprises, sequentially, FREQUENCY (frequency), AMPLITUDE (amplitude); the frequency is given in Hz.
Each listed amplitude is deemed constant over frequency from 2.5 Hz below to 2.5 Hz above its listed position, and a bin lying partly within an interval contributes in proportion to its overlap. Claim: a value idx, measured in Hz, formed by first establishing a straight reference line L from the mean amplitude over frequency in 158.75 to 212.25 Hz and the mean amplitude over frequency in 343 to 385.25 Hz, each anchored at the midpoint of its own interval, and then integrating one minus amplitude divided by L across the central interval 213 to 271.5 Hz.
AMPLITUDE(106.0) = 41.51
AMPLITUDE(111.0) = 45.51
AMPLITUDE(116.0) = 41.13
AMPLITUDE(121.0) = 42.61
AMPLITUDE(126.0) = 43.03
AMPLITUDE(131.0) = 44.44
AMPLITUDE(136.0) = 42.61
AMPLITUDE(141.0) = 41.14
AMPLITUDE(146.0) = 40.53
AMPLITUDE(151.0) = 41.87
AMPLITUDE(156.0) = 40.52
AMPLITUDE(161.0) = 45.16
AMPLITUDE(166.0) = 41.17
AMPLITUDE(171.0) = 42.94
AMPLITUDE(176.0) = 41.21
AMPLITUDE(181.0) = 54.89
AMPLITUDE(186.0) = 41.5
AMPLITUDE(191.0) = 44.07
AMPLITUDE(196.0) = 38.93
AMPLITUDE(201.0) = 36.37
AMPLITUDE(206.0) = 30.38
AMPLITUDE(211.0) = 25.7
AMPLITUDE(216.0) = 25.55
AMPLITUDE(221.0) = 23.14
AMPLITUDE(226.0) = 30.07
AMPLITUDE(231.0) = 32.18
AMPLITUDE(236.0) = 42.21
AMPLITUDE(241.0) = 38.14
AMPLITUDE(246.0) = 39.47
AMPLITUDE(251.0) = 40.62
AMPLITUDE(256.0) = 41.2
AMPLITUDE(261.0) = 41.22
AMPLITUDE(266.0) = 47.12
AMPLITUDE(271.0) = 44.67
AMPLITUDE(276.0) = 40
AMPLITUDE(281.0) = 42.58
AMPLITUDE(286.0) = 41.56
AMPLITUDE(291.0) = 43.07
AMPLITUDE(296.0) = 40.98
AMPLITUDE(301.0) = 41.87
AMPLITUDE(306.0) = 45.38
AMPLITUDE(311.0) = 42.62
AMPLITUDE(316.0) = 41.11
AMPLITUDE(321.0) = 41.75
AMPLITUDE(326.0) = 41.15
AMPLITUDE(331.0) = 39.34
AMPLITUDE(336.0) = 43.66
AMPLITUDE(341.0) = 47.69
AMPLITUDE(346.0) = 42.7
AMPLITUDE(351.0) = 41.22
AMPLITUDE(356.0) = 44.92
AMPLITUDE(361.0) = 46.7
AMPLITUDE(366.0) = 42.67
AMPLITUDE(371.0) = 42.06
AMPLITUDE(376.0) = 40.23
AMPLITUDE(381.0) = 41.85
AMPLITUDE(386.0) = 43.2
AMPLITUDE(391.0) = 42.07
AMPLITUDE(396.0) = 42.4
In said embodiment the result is 6.4 Hz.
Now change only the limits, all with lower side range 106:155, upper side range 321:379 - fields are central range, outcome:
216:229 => 4.9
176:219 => 5.4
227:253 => 2.8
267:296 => 0.2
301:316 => -0.1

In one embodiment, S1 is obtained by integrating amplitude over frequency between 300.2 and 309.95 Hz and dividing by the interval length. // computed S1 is 43.8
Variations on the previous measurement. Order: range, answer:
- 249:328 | 42.3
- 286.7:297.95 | 42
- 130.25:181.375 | 42.8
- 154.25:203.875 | 42.6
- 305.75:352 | 42.6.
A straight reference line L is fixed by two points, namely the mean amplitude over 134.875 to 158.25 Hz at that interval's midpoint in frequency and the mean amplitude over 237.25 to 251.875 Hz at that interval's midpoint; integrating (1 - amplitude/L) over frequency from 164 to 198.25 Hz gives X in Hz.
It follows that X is -2.5 Hz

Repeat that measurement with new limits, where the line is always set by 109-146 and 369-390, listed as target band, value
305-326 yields -0.1 Hz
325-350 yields -0.5 Hz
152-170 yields 0.1 Hz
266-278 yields -0.3 Hz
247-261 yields 0.5 Hz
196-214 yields 4.5 Hz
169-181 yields -0.6 Hz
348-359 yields -0.3 Hz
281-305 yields 0.0 Hz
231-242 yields 1.0 Hz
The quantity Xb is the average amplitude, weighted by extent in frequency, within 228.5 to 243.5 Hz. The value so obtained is 37.5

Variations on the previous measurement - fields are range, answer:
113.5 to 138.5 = 42.8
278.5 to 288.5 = 42.1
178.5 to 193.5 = 46.8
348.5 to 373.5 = 43.5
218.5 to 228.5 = 26.6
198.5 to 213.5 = 30.8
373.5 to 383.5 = 41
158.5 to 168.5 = 43.2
